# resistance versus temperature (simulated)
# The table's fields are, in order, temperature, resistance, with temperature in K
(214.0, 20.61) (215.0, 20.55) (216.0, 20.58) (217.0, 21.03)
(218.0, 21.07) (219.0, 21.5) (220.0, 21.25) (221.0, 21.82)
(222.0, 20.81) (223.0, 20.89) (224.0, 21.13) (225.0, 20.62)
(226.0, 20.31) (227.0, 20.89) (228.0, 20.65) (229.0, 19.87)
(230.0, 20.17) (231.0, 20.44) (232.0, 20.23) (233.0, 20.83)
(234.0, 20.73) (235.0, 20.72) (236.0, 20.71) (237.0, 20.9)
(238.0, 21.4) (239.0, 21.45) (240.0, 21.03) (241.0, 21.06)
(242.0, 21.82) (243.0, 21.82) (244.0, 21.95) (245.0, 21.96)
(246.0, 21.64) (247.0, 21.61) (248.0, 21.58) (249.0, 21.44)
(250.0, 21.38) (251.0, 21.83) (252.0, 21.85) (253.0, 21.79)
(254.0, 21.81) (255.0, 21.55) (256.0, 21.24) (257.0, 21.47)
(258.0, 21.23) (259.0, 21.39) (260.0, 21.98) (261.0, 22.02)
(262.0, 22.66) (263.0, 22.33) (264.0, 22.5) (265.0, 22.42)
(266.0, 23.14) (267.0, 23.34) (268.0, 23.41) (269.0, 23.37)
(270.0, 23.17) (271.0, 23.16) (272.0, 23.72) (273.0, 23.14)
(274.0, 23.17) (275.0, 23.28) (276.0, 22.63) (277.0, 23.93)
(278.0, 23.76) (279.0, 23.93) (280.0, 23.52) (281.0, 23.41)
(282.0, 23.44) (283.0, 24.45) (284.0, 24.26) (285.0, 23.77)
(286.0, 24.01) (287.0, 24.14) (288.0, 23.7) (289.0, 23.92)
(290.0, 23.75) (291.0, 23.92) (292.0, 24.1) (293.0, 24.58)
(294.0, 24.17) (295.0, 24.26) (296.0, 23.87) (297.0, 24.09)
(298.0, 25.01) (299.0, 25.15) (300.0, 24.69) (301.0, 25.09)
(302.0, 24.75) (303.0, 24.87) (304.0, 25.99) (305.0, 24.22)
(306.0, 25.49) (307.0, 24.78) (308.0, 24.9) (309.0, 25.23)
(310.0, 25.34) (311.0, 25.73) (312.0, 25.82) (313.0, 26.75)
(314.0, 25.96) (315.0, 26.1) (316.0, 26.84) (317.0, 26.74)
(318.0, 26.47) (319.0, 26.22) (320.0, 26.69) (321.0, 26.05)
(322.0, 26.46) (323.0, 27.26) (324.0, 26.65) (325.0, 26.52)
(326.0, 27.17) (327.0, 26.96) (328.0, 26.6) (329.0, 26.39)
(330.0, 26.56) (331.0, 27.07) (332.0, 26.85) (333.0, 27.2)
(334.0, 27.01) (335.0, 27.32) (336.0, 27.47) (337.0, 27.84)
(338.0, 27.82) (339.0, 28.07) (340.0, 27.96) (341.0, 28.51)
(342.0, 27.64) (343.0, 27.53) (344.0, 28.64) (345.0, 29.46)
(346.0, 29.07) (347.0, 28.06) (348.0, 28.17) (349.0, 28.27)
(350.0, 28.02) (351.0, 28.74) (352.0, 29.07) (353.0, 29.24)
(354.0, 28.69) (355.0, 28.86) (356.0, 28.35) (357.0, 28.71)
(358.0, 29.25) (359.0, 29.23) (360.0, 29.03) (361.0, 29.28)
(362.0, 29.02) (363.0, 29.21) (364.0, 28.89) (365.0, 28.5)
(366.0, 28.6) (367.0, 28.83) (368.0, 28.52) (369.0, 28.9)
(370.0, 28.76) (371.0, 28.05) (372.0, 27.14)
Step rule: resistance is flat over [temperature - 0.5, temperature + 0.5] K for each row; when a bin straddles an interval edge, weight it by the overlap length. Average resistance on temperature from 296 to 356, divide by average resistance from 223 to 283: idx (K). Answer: 1.2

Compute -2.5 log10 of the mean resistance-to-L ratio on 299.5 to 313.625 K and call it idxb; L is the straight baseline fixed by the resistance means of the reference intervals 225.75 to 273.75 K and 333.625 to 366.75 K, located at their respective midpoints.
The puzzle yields 0.01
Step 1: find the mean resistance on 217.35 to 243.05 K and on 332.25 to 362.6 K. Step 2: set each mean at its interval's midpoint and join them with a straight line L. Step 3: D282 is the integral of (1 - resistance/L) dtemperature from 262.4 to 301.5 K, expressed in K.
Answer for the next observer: 0.8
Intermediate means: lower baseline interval 20.9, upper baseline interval 28.4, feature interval 23.7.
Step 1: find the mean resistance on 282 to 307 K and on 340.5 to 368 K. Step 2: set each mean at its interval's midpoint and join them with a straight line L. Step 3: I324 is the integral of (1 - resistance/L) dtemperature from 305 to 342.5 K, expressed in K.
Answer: -0.2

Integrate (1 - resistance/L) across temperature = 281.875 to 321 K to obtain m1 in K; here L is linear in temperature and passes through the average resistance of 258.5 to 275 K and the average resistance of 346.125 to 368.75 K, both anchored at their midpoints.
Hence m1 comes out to 0.2 K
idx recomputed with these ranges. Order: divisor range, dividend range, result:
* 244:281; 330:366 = 1.26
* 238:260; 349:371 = 1.34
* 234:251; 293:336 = 1.21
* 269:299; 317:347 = 1.15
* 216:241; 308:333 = 1.27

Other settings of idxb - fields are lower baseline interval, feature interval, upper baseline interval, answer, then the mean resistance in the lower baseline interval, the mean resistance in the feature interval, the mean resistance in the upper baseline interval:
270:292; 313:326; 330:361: -0.01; 23.7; 26.5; 28.2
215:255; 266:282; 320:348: 0.01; 21.1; 23.4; 27.4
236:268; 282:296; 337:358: 0.01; 21.8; 24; 28.4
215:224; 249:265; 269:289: 0.04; 21.1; 21.8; 23.6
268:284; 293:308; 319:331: 0.01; 23.5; 24.7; 26.7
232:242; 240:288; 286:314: 0.00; 21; 22.6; 24.8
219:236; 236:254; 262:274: 0.01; 20.7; 21.5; 23.1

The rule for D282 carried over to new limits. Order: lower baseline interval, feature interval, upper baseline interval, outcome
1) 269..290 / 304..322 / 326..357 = 0.1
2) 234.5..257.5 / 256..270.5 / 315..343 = 0.1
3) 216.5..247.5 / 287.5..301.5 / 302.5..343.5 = 0.3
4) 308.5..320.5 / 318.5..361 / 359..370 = -0.4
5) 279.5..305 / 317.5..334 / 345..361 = 0.0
